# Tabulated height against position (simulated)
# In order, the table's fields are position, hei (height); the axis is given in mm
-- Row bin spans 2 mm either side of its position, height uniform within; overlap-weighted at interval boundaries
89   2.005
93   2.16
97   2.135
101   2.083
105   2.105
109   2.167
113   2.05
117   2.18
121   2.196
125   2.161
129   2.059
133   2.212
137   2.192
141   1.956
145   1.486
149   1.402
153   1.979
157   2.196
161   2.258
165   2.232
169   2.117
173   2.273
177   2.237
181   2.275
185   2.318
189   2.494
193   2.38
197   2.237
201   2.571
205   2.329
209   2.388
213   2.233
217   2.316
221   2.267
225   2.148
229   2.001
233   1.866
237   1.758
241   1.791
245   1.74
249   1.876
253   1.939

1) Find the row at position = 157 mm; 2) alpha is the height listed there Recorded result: 2.196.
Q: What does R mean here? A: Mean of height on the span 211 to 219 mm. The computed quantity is 2.27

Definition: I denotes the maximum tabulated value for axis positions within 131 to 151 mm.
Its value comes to 2.212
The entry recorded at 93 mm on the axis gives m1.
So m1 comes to 2.16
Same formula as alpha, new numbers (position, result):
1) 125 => 2.161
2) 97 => 2.135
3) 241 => 1.791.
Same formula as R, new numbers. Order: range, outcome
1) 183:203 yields 2.4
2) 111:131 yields 2.13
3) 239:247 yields 1.77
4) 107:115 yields 2.11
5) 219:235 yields 2.07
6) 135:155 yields 1.8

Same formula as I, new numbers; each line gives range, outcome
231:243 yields 1.866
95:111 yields 2.167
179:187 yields 2.318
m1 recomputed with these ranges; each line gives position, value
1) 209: 2.388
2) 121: 2.196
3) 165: 2.232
